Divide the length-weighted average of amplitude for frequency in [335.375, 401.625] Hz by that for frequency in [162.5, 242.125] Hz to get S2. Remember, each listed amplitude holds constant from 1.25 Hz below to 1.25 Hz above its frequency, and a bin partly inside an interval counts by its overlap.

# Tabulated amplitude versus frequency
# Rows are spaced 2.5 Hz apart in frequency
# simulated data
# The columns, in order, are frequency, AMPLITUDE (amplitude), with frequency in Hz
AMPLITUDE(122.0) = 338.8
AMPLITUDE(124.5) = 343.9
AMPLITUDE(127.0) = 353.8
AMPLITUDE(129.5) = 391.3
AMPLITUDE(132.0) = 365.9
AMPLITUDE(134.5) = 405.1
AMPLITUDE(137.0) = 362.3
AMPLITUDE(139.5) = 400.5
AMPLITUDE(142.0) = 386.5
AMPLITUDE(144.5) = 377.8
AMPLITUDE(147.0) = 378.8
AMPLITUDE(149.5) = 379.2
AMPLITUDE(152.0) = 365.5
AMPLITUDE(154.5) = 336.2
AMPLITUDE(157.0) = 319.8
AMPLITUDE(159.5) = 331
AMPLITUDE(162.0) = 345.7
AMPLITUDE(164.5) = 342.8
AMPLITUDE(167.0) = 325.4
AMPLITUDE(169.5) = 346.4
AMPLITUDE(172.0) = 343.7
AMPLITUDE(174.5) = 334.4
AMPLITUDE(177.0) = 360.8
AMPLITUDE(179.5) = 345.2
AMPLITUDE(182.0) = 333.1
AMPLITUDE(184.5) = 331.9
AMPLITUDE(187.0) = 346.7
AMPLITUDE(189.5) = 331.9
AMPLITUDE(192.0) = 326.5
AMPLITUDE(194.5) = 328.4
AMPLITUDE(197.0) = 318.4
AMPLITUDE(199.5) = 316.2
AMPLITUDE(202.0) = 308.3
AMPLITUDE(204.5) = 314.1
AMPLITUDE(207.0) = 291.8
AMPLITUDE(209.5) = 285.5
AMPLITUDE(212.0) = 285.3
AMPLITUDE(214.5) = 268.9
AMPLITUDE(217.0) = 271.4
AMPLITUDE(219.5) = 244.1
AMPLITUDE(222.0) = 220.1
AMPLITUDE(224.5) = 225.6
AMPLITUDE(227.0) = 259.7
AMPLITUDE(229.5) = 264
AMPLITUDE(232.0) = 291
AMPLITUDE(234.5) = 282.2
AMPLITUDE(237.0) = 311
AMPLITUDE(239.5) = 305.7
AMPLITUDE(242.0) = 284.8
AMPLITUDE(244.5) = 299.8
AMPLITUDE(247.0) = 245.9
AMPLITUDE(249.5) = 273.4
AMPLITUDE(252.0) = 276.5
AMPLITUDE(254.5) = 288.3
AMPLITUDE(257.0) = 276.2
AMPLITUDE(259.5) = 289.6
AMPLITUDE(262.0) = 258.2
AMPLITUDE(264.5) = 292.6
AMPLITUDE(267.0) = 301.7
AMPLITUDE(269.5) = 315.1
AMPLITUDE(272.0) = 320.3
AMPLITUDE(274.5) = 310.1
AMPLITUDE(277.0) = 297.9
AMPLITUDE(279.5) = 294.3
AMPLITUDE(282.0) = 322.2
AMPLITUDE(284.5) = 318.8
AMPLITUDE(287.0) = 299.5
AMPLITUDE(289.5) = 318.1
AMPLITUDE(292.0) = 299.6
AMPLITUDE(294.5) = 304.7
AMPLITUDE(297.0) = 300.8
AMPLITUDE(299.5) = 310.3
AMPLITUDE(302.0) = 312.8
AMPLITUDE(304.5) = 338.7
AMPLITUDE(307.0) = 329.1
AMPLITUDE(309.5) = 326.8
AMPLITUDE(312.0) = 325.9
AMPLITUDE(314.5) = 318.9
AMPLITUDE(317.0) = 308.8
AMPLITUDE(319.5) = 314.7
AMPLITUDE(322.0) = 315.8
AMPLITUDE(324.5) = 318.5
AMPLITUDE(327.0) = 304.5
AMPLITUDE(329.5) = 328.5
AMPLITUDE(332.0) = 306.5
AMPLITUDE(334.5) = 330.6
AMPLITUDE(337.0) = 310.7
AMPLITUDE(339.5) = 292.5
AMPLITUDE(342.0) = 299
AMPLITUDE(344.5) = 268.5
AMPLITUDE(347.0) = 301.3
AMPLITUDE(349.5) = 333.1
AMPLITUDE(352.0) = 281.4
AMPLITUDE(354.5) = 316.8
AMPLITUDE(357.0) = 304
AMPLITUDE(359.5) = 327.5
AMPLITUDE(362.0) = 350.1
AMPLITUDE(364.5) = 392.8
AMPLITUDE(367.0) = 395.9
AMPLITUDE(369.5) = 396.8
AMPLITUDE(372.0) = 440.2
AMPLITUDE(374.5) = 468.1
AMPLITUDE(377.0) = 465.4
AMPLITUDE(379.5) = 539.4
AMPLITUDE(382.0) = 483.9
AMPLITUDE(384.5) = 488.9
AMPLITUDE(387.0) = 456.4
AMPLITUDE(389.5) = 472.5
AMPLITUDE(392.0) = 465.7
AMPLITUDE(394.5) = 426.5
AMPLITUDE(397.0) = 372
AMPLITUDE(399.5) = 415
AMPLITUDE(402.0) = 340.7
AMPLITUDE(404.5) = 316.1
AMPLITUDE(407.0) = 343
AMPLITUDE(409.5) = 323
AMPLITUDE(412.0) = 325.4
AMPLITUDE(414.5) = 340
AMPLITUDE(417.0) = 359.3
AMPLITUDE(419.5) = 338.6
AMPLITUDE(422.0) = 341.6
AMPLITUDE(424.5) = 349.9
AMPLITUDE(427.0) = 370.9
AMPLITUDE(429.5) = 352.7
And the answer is 1.27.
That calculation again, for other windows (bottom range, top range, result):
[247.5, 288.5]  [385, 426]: 1.27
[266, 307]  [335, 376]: 1.10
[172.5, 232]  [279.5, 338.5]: 1.05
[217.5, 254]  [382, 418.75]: 1.45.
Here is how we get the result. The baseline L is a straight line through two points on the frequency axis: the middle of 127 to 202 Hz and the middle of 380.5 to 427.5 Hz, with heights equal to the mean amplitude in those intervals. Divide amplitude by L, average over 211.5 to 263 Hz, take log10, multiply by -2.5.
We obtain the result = 0.31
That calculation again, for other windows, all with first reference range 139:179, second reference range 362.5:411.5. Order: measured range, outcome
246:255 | 0.37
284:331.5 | 0.25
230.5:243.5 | 0.27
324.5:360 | 0.30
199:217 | 0.25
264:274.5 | 0.24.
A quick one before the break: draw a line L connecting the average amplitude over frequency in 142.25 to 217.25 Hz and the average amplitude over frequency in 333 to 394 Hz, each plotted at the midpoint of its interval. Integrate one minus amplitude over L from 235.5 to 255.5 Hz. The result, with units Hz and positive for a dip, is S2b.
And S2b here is 3.66 Hz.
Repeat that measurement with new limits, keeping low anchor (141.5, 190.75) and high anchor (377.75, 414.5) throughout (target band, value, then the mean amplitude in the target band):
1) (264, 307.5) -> 8.0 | 310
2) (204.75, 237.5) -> 8.4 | 270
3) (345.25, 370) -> 3.9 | 337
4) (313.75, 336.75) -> 4.4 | 316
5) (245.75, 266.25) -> 5.3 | 276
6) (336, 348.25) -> 3.1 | 294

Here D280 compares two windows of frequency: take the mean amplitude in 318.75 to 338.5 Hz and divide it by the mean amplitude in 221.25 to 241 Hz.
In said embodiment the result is 1.16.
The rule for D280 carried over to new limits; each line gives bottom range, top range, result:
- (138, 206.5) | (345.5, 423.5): 1.12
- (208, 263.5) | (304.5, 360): 1.14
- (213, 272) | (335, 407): 1.38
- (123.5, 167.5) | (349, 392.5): 1.13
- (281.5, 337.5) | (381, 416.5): 1.25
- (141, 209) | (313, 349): 0.91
